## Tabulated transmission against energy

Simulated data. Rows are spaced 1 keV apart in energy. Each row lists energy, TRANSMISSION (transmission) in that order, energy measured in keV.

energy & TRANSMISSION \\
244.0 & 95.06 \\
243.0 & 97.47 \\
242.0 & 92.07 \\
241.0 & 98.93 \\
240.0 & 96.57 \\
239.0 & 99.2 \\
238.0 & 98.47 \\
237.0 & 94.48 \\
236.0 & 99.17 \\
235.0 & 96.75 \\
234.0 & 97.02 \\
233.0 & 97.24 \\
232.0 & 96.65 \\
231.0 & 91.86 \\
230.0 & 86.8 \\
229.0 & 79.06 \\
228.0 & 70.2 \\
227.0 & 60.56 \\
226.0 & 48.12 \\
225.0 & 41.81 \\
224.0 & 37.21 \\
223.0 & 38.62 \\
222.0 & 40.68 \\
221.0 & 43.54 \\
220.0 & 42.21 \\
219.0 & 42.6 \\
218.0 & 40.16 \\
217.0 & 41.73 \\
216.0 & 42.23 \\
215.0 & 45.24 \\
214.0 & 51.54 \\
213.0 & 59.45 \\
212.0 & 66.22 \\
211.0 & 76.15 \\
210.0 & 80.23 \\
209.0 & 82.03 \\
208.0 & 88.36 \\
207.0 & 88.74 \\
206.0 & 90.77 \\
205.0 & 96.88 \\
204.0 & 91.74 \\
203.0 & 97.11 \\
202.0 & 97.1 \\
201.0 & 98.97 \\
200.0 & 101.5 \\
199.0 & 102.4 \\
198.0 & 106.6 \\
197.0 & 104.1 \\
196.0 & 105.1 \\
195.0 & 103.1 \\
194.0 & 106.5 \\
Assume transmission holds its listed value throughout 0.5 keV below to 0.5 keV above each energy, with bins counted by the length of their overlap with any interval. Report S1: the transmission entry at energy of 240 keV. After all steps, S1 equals 96.57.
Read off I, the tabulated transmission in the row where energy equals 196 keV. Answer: 105.1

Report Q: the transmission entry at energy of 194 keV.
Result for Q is 106.5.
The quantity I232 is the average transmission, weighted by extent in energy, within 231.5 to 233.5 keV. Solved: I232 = 96.9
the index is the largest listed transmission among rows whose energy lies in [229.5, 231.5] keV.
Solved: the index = 91.86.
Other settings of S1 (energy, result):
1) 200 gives 101.5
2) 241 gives 98.93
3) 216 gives 42.23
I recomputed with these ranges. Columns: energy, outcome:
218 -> 40.16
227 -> 60.56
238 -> 98.47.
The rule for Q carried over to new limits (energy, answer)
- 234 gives 97.02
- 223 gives 38.62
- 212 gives 66.22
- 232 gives 96.65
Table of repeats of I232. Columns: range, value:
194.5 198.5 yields 105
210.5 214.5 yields 63.3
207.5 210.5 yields 83.5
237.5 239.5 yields 98.8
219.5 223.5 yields 41.3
